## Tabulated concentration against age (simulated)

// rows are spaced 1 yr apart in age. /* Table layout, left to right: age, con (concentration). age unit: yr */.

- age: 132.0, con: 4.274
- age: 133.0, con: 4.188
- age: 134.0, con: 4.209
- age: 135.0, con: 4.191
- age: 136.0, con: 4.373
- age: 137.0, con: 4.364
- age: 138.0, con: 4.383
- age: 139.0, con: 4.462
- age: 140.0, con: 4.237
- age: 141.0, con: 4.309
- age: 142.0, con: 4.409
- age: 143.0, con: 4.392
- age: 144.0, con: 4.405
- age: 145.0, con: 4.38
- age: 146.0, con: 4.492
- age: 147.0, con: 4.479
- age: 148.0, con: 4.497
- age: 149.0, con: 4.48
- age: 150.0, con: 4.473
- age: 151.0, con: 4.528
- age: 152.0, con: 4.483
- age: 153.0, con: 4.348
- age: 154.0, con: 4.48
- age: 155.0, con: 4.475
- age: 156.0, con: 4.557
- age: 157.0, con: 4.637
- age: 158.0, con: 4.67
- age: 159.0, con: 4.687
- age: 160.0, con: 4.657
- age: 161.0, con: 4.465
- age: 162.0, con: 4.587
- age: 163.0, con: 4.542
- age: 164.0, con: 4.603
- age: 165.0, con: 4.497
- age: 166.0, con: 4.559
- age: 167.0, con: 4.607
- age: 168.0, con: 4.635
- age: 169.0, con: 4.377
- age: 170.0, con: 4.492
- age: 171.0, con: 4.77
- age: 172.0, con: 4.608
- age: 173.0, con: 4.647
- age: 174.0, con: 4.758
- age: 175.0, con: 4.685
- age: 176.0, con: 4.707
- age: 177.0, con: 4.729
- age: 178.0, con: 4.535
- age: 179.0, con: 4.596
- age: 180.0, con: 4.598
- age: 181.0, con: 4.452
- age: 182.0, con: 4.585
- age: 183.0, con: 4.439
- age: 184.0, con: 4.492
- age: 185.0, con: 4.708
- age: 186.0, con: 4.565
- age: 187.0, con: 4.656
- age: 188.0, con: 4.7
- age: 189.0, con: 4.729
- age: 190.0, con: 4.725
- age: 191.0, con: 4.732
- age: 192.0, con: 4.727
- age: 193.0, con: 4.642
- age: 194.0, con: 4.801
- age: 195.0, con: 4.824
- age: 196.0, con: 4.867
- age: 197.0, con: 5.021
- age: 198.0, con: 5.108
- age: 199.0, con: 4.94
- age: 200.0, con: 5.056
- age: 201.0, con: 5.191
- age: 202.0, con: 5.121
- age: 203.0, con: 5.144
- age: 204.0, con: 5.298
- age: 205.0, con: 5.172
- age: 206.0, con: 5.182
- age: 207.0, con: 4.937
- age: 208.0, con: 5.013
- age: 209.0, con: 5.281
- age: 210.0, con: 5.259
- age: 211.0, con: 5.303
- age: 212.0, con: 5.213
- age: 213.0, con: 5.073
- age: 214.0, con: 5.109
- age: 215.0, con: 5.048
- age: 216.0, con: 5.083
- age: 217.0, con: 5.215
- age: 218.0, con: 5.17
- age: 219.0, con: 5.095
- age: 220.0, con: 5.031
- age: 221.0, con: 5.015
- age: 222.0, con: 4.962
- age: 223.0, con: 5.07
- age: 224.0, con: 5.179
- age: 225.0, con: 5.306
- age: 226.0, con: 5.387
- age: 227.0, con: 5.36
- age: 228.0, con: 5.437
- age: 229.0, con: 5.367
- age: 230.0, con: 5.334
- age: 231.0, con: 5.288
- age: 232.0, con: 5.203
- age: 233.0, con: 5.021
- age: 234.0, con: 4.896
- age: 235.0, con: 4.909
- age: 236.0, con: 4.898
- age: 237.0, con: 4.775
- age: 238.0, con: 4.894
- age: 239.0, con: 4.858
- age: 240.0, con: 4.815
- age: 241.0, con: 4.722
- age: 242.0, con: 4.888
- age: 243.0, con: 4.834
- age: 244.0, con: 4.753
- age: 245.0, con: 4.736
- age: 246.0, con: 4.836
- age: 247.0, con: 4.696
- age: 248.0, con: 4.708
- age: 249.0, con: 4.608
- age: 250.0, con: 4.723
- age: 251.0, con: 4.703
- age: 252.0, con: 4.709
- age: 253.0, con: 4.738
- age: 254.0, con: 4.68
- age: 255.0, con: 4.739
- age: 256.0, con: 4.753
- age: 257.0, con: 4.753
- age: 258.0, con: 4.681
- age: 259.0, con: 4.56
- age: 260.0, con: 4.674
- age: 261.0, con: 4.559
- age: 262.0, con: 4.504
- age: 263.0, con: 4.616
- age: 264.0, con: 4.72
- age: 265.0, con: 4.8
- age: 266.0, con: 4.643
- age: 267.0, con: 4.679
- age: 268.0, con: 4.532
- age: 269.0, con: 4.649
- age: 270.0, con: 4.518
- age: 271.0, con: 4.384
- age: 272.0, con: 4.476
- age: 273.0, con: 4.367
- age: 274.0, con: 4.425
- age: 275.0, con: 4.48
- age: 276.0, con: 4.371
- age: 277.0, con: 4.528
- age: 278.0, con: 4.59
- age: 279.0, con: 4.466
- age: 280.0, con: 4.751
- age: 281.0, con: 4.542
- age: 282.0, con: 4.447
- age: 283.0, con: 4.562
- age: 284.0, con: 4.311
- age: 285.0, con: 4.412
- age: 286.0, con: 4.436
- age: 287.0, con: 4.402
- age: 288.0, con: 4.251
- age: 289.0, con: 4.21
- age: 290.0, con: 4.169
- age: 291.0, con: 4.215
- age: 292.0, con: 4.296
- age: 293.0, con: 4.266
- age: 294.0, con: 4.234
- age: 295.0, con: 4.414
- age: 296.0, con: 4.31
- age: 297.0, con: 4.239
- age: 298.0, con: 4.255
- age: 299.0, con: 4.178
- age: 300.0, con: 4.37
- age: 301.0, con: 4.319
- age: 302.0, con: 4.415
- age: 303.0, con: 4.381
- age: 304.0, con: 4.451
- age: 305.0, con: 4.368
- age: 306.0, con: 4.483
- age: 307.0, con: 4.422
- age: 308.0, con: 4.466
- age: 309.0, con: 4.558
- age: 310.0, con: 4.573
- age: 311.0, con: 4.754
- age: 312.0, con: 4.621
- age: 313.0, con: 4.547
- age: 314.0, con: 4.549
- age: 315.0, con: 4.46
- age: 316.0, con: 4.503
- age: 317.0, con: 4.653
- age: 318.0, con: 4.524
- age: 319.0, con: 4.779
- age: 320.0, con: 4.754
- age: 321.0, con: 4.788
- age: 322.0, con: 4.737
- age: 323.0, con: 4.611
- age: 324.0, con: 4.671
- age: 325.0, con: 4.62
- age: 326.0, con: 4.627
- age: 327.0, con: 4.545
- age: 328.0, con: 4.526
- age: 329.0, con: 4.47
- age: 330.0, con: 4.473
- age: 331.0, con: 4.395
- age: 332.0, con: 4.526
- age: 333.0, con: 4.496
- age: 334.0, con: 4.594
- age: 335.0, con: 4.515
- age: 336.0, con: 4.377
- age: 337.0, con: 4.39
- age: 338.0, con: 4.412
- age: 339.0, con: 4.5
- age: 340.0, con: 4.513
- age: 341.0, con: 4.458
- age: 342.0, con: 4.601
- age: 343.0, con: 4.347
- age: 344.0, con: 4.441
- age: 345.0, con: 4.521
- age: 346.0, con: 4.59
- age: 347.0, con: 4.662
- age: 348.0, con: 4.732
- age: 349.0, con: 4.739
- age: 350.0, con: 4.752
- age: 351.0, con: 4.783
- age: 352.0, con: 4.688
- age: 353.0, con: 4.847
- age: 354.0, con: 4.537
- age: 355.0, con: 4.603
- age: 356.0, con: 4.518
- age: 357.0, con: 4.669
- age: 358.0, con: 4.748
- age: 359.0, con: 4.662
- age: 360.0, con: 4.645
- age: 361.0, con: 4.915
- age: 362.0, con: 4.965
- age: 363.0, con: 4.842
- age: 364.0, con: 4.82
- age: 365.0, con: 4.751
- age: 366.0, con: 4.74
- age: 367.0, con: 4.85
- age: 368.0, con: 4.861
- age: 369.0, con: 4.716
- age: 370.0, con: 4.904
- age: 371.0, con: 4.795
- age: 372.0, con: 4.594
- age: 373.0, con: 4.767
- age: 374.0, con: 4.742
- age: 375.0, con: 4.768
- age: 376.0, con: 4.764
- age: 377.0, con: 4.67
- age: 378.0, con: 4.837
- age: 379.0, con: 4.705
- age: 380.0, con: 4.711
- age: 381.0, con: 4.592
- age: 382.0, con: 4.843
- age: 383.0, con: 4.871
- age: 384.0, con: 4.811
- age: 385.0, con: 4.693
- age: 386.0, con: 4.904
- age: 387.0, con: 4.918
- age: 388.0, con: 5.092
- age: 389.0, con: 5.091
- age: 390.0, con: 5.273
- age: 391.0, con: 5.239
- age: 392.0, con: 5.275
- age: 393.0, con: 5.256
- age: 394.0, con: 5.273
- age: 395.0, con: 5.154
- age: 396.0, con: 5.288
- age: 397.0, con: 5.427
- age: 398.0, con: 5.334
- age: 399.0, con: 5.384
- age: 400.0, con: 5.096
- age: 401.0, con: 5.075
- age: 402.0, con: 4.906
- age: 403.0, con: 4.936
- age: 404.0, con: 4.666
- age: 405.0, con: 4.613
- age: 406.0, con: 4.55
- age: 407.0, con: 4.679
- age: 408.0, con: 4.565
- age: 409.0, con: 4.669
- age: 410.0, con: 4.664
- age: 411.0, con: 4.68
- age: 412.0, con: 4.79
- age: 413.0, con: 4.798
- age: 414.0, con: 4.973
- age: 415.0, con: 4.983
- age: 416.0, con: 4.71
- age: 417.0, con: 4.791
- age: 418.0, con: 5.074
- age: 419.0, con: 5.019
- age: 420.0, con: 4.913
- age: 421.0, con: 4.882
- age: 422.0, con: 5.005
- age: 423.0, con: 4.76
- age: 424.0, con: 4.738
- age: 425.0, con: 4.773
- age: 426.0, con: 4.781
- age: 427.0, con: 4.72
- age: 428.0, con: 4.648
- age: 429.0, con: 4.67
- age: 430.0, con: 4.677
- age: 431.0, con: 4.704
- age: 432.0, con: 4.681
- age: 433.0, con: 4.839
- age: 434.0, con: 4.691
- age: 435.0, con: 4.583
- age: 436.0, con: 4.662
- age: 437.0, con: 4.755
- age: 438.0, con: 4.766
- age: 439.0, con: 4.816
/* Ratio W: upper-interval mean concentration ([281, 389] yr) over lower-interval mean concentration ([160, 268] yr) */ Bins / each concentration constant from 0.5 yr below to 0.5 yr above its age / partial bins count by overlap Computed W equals 0.95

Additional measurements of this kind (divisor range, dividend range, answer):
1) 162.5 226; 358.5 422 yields 1.00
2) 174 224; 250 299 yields 0.92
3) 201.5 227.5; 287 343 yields 0.87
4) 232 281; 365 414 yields 1.04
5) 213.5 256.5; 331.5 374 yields 0.94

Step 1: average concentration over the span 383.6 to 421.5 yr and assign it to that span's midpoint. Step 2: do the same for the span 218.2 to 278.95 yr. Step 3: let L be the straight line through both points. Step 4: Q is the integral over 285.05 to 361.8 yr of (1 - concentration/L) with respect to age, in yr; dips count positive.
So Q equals 5.8 yr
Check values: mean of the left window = 4.81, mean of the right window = 4.96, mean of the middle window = 4.52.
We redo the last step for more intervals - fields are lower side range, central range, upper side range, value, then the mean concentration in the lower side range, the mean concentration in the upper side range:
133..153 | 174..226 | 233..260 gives -3.69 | 4.39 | 4.77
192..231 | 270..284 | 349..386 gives 1.35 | 5.12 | 4.75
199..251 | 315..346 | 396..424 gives 2.58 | 5.04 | 4.89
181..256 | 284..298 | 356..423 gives 1.77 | 4.95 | 4.88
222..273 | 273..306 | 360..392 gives 3.11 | 4.83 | 4.84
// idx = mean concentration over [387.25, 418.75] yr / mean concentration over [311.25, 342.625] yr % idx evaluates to 1.1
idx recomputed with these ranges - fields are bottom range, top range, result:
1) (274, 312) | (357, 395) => 1.10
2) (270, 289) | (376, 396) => 1.11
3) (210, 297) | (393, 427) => 1.03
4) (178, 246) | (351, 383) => 0.96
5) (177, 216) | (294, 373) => 0.94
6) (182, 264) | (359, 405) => 1.00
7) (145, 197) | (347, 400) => 1.06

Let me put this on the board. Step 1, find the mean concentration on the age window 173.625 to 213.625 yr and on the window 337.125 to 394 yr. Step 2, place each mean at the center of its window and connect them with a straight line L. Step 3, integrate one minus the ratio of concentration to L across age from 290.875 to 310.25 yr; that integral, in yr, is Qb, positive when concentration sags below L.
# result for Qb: 1.8 yr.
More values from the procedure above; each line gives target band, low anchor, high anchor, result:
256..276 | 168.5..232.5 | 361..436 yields 1.36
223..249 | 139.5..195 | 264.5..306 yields -3.00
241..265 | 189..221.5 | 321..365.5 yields 0.91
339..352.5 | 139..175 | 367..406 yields 0.74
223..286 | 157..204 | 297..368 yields -1.47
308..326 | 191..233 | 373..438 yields 1.28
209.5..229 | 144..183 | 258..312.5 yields -2.88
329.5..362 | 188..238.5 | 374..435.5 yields 2.27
